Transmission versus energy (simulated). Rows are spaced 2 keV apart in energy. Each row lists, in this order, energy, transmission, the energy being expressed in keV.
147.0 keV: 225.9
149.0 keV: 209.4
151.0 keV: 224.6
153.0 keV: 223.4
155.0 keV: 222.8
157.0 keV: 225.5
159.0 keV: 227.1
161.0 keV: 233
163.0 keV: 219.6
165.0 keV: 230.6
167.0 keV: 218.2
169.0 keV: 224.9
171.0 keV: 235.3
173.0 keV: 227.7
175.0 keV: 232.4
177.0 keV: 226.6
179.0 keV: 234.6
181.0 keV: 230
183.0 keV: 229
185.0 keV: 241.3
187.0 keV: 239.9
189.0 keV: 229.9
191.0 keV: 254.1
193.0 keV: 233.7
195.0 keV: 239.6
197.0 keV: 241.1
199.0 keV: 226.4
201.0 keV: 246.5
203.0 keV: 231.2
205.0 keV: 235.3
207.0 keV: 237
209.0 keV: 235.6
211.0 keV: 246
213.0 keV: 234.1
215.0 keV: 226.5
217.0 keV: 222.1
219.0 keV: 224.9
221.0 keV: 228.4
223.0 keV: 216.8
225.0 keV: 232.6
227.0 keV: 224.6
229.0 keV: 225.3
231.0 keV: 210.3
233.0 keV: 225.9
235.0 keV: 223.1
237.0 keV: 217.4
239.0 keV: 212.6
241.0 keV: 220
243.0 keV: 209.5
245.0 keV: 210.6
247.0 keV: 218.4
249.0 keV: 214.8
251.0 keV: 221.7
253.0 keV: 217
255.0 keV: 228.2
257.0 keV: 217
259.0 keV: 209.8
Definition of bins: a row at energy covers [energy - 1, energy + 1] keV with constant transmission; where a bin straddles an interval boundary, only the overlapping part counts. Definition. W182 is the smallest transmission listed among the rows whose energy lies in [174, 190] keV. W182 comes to 226.6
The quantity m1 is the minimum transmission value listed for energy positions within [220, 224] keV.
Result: 216.8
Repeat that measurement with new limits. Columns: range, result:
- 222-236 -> 210.3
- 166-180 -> 218.2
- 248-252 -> 214.8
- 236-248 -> 209.5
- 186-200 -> 226.4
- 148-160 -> 209.4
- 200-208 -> 231.2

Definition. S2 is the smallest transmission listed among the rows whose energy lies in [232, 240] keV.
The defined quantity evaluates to 212.6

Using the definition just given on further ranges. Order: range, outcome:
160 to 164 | 219.6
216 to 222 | 222.1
